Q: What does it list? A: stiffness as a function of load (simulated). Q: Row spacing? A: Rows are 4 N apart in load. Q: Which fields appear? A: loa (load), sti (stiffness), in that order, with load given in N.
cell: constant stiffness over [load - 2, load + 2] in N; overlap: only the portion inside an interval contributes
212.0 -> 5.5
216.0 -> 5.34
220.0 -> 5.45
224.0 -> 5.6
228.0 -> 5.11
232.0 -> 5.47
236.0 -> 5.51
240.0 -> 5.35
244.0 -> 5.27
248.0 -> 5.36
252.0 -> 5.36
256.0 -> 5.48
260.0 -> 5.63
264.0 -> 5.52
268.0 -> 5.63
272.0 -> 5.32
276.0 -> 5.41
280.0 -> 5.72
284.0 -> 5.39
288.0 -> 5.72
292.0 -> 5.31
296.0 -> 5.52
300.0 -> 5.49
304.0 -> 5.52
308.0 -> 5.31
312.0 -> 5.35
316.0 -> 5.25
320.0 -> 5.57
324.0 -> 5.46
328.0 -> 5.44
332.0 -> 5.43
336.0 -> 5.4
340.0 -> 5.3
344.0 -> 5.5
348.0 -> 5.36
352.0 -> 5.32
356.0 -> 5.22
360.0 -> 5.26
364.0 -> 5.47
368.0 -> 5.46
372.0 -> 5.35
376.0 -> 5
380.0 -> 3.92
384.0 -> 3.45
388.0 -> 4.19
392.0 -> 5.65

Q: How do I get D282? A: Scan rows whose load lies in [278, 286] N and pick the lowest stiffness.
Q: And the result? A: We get 5.39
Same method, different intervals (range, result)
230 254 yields 5.27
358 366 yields 5.26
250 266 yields 5.36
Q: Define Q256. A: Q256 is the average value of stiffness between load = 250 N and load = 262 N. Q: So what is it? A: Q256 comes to 5.49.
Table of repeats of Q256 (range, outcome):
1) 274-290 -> 5.56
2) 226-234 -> 5.29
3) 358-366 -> 5.37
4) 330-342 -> 5.38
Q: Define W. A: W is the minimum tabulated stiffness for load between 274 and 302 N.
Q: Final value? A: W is 5.31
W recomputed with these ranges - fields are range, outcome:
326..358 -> 5.22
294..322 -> 5.25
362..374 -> 5.35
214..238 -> 5.11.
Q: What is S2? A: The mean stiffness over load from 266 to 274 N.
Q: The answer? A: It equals 5.47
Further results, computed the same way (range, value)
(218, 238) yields 5.43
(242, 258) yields 5.37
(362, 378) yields 5.32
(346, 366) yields 5.33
